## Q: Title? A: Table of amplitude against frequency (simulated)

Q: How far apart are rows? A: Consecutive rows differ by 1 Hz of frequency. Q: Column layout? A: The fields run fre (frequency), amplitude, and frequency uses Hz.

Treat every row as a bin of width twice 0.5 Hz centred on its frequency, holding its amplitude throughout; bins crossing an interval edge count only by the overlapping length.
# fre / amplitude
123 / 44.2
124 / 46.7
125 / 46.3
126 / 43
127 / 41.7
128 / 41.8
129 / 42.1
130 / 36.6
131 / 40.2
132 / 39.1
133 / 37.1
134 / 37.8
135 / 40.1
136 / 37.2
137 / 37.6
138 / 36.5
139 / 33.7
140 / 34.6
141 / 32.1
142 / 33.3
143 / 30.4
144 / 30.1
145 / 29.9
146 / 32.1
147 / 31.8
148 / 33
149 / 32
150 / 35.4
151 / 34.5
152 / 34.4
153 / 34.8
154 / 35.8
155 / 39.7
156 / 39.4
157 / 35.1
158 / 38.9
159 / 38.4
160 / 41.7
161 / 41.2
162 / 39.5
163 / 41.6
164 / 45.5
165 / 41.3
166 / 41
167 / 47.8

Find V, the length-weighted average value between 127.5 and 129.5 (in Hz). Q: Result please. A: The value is 42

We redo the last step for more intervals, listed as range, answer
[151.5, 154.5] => 35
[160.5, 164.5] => 42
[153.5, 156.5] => 38.3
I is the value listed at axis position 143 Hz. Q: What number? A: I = 30.4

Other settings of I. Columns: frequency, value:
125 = 46.3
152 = 34.4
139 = 33.7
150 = 35.4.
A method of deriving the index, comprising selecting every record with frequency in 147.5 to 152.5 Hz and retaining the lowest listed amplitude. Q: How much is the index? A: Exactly 32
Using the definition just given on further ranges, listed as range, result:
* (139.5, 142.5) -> 32.1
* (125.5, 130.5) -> 36.6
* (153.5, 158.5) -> 35.1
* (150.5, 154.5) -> 34.4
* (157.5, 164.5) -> 38.4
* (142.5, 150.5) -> 29.9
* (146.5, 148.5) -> 31.8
